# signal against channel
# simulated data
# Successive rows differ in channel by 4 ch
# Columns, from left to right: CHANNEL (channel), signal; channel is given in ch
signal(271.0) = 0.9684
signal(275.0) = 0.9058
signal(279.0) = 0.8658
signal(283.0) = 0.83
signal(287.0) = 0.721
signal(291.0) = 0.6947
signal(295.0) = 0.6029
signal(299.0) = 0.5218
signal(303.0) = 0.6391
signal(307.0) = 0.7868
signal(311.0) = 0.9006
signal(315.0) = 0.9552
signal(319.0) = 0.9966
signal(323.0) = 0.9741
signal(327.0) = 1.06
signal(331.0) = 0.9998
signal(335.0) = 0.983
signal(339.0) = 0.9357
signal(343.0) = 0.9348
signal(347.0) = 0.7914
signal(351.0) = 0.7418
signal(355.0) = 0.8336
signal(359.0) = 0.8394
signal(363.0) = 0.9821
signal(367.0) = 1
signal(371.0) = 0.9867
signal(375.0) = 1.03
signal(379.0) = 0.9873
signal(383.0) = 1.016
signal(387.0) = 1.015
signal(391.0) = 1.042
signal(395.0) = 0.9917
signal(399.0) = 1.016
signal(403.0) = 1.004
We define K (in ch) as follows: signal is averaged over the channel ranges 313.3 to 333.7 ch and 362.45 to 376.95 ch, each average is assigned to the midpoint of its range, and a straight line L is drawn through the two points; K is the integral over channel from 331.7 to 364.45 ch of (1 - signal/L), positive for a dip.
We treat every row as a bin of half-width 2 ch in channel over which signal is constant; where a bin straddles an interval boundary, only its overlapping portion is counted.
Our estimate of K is 3.81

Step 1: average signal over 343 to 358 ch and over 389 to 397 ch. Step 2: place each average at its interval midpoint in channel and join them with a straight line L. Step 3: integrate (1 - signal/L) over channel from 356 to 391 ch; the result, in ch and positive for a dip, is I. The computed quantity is -2.2 ch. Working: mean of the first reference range 0.812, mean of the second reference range 1.02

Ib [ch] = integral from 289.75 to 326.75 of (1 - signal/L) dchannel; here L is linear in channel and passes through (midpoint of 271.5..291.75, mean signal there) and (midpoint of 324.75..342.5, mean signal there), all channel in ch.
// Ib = 4.57 ch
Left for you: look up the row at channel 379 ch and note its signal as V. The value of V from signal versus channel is 0.9873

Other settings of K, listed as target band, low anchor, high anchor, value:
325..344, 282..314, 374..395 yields -3.25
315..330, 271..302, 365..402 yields -2.81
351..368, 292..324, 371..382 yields 1.15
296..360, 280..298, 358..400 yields -2.45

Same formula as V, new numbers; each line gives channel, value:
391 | 1.042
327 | 1.06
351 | 0.7418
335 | 0.983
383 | 1.016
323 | 0.9741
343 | 0.9348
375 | 1.03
